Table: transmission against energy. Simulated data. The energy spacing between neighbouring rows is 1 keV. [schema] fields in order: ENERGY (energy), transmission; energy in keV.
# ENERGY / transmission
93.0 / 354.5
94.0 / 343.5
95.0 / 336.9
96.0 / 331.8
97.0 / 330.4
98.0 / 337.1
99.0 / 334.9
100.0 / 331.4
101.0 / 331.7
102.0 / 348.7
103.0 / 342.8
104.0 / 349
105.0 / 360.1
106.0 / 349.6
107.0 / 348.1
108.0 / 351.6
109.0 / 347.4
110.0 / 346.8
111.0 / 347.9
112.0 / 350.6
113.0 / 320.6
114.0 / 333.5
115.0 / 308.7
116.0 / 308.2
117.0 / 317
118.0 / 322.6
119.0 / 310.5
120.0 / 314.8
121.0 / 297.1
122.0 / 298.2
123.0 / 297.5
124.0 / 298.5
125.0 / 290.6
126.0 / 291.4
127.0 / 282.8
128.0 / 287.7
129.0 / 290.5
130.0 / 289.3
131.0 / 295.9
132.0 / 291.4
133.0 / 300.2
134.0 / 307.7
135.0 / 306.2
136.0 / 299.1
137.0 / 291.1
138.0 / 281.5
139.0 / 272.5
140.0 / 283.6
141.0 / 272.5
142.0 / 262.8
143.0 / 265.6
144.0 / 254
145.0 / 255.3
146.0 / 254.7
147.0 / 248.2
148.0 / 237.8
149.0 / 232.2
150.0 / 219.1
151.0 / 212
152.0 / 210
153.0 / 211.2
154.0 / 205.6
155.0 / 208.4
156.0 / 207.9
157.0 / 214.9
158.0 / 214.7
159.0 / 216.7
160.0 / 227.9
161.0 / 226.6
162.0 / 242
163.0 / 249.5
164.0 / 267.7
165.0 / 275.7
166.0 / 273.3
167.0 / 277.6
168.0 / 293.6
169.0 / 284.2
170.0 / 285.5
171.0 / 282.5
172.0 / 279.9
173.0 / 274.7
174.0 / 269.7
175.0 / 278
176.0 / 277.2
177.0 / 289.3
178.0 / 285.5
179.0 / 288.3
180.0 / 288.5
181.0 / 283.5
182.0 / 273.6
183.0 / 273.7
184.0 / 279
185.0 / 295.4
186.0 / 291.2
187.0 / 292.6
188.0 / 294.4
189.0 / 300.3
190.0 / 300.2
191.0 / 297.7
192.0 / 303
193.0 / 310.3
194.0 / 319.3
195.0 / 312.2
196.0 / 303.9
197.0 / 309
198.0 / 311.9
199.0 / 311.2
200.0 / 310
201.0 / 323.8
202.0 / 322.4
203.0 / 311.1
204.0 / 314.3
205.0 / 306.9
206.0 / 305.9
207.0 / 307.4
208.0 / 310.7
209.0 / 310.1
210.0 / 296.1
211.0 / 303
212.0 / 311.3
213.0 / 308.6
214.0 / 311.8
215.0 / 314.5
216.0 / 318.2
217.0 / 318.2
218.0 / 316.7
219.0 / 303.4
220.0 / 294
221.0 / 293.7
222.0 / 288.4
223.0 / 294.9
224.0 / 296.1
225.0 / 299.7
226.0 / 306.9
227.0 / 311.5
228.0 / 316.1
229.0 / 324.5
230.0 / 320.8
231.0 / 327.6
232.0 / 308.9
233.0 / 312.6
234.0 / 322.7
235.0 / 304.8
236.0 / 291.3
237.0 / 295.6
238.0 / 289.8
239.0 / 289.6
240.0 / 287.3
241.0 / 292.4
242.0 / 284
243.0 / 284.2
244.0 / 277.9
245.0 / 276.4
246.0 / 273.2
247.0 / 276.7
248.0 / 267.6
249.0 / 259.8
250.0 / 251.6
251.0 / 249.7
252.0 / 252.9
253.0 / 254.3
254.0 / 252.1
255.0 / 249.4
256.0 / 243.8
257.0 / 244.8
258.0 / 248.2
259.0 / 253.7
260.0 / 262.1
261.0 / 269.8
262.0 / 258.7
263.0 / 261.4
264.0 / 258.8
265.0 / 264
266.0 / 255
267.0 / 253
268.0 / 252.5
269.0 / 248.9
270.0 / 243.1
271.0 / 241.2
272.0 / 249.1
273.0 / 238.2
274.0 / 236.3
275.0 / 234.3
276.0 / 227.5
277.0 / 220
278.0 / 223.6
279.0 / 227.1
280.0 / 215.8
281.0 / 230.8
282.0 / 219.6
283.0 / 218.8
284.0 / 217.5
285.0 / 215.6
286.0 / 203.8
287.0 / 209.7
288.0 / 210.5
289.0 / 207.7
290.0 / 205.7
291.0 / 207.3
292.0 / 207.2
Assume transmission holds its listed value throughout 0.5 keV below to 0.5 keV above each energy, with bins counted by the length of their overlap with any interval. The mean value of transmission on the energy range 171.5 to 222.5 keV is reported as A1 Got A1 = 300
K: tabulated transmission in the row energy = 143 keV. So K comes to 265.6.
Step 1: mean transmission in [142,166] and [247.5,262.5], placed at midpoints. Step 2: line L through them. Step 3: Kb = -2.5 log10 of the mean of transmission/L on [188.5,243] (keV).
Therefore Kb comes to -0.24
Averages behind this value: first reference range 234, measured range 306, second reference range 255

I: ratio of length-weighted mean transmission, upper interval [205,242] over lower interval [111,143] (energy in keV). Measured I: 1.0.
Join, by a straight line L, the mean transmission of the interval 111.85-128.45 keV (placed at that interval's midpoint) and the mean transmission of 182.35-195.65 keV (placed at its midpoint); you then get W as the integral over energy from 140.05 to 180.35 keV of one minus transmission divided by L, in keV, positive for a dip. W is 6.4 keV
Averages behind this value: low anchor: 307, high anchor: 297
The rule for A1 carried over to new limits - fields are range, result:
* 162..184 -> 278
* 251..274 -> 252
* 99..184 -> 284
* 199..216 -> 311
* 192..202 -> 312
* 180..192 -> 290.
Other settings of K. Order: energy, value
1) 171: 282.5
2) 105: 360.1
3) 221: 293.7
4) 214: 311.8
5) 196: 303.9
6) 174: 269.7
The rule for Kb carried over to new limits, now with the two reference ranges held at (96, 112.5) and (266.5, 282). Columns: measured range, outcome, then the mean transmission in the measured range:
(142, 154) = 0.317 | 236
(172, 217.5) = -0.054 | 300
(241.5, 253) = -0.063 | 268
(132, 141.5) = 0.116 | 291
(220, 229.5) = -0.137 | 303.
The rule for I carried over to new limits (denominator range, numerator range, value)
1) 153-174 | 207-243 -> 1.22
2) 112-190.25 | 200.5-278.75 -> 1.03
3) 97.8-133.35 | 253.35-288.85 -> 0.75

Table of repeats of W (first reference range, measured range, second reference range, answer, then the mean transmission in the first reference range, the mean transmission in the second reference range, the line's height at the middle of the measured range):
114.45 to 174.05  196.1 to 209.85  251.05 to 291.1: -3.1 keV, 269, 238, 255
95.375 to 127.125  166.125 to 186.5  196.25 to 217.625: 2.2 keV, 327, 311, 316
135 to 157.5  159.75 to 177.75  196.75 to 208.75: 0.2 keV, 247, 312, 273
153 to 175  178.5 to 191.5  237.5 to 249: -1.5 keV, 251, 281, 259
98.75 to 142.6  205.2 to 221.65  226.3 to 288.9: -1.8 keV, 313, 260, 277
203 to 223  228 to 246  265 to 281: -1.3 keV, 307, 238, 279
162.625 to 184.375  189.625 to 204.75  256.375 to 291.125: -2.4 keV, 279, 236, 269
